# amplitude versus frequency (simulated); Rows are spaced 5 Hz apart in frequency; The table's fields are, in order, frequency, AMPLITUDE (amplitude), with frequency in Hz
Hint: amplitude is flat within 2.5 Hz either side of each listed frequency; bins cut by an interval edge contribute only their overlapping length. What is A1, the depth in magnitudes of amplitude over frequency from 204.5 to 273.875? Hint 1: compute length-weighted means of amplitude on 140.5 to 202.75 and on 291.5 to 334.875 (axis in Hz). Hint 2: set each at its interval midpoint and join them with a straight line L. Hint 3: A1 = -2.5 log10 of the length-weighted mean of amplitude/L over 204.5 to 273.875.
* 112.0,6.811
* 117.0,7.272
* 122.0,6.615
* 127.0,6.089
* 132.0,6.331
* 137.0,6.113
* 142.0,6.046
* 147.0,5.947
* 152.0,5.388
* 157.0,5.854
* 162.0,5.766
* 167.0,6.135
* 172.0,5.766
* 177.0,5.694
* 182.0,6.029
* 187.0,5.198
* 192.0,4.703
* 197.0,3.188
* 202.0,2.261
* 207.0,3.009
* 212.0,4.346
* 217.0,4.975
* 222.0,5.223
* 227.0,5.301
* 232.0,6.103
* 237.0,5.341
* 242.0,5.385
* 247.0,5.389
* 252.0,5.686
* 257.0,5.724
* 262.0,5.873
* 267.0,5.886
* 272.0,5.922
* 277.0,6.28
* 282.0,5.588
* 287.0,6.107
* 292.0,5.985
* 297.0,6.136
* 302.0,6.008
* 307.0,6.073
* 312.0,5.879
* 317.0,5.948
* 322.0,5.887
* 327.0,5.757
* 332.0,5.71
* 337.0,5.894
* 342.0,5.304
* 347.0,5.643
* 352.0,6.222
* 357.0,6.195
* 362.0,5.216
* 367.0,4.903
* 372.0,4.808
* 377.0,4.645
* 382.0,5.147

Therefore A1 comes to 0.06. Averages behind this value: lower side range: 5.3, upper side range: 5.93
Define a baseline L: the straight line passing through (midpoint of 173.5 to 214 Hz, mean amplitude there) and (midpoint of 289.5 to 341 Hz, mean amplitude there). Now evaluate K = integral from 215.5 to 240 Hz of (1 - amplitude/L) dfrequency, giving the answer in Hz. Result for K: -3.2 Hz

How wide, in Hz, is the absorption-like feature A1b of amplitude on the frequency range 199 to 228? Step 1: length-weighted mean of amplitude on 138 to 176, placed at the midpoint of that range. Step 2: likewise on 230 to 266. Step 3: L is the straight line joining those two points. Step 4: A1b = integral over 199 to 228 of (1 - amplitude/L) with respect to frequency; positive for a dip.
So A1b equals 8.15 Hz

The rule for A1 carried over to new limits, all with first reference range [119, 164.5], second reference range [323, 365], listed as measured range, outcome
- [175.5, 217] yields 0.351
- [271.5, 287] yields -0.024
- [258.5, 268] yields -0.001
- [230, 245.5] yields 0.059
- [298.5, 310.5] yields -0.044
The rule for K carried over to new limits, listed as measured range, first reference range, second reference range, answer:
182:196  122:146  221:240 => 2.0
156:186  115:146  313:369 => 1.9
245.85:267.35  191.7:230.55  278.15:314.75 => -2.5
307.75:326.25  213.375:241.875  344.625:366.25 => -0.9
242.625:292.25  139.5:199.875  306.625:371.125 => -1.9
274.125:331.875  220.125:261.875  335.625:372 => -4.2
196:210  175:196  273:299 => 6.6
